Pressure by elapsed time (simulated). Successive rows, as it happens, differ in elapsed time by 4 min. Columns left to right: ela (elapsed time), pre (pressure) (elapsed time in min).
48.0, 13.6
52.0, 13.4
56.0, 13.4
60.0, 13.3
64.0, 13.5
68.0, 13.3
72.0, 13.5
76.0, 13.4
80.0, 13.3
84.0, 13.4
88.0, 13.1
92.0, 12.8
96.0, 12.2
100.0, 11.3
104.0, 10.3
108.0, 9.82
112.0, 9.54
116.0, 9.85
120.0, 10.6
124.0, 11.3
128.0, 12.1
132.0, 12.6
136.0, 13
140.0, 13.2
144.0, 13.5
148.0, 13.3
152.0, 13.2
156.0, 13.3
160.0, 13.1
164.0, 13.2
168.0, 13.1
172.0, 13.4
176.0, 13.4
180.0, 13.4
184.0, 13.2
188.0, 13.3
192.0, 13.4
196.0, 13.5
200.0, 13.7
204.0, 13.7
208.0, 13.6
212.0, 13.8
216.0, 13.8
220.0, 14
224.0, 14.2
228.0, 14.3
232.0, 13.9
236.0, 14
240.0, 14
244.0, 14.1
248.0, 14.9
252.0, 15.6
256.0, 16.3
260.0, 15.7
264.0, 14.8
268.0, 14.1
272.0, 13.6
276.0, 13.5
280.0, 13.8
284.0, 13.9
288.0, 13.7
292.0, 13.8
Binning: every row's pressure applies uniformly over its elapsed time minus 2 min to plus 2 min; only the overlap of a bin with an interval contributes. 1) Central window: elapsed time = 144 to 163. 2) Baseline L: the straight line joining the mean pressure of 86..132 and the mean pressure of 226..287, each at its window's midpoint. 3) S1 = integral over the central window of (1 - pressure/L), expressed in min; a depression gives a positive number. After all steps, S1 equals -1.65 min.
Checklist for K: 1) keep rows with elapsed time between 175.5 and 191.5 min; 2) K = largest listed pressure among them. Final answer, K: 13.4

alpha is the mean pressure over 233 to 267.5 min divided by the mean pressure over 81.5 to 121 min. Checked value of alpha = 1.3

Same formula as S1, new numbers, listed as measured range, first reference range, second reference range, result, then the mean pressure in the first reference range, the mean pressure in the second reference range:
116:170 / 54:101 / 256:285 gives 3.6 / 13.1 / 14.4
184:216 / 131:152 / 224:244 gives 0.4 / 13.2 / 14.1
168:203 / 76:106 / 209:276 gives 0.6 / 12.4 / 14.4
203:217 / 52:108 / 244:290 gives 0.3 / 12.7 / 14.5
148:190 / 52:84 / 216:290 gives 1.9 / 13.4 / 14.3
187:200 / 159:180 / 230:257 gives 0.2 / 13.3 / 14.6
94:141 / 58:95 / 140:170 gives 7.0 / 13.3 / 13.2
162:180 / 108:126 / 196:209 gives -1.3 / 10.3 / 13.6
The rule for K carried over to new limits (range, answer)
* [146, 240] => 14.3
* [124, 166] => 13.5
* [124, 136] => 13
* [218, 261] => 16.3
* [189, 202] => 13.7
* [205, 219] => 13.8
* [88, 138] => 13.1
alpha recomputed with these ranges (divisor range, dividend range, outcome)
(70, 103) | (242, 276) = 1.16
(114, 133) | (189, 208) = 1.21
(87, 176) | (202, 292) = 1.17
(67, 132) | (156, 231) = 1.14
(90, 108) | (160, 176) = 1.16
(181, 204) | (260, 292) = 1.04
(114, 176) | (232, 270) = 1.17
